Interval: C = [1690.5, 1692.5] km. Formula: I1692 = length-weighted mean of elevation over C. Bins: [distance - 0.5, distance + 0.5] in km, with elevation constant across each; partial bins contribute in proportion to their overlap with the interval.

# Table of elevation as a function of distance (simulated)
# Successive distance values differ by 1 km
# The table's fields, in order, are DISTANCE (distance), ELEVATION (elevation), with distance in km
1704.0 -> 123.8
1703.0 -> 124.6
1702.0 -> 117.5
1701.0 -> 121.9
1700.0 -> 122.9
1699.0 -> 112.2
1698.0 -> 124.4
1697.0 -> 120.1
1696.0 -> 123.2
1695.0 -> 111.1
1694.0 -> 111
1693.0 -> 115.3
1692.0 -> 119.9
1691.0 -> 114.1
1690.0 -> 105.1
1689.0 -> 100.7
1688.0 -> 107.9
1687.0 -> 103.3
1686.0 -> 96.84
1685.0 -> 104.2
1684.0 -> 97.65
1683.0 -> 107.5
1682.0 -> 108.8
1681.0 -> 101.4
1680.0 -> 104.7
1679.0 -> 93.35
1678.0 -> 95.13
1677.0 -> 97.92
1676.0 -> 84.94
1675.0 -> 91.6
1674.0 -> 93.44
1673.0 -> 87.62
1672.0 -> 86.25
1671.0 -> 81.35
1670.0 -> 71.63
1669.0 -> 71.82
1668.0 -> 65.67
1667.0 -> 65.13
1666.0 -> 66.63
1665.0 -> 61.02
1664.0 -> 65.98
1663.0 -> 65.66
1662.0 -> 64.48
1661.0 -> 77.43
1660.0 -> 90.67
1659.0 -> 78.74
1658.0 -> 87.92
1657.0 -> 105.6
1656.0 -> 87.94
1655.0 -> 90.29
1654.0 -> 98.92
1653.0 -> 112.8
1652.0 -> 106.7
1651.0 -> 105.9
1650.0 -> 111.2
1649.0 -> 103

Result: 117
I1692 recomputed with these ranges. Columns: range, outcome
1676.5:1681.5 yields 98.5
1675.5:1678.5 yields 92.7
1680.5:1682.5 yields 105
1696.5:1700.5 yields 120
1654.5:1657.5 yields 94.6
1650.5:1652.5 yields 106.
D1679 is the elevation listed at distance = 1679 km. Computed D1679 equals 93.35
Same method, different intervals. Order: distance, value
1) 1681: 101.4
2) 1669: 71.82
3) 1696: 123.2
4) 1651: 105.9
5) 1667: 65.13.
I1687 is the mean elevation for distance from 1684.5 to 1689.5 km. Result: 103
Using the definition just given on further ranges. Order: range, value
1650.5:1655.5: 103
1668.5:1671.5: 74.9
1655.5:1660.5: 90.2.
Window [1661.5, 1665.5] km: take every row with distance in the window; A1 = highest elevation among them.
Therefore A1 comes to 65.98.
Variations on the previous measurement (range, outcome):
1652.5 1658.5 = 112.8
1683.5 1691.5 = 114.1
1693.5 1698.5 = 124.4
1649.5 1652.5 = 111.2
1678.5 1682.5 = 108.8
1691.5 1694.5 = 119.9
